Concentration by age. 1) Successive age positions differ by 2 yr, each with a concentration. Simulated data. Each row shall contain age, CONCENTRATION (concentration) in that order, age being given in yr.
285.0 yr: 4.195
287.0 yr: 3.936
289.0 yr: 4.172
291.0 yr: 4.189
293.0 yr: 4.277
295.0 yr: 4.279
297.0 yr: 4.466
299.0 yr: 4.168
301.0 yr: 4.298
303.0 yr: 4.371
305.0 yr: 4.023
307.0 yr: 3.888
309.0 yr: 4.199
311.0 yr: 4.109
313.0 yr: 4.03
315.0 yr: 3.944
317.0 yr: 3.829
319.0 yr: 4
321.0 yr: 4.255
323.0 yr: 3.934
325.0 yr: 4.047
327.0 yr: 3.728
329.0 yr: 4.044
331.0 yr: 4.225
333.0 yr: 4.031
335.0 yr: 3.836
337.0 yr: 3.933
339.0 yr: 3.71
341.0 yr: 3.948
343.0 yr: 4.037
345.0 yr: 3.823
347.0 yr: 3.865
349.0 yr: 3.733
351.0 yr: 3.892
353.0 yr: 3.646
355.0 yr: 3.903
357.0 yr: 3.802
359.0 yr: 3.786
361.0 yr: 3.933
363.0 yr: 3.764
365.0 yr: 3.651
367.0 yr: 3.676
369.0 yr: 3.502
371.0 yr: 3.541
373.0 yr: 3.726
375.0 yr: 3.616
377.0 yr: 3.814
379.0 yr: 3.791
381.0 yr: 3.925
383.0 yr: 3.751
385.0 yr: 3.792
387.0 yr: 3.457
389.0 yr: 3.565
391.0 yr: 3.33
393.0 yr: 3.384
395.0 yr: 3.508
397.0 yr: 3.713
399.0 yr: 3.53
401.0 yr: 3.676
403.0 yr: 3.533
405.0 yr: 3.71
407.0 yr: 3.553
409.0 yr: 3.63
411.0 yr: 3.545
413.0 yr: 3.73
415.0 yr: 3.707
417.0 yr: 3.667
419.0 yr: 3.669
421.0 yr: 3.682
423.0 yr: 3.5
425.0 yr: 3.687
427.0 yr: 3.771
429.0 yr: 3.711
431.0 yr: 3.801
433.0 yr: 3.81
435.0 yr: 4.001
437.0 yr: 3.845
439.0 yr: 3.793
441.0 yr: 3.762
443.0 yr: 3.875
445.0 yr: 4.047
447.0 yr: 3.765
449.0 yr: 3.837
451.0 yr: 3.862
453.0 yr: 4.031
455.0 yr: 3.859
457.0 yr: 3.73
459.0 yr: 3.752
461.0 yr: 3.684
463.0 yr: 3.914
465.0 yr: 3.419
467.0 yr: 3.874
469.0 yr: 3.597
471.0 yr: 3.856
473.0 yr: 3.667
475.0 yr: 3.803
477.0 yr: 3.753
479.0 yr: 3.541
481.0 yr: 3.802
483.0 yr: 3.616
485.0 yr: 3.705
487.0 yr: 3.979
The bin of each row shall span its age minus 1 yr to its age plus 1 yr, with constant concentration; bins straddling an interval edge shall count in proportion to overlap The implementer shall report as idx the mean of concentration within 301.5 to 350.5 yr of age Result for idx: 3.98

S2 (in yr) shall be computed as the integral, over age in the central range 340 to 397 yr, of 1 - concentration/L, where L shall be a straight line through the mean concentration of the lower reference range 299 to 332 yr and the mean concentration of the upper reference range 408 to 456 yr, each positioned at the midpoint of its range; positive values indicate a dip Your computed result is 3.1 yr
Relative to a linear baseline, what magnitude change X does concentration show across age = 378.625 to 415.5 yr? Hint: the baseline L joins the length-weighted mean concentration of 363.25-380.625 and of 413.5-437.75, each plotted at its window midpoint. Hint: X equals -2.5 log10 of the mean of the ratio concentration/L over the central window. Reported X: 0.03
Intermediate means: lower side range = 3.68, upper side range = 3.74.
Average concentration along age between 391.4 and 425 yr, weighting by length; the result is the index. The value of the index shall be 3.61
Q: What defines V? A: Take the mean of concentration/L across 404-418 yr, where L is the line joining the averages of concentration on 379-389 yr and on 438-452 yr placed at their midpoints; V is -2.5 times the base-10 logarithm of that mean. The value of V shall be 0.038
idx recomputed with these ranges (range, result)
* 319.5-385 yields 3.84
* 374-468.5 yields 3.71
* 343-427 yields 3.68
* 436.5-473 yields 3.8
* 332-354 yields 3.86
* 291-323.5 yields 4.13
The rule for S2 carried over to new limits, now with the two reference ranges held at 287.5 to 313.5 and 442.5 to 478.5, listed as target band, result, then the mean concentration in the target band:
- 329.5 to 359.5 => 1.4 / 3.88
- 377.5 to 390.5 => 0.9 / 3.7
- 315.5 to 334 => 0.5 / 4.01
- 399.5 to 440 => 2.0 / 3.7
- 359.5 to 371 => 1.0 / 3.69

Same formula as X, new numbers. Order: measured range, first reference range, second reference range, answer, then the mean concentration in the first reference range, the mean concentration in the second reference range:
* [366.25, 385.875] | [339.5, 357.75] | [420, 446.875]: 0.03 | 3.85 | 3.79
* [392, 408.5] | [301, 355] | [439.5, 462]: 0.09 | 3.97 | 3.84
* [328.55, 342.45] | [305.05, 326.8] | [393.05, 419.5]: -0.01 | 4.01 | 3.62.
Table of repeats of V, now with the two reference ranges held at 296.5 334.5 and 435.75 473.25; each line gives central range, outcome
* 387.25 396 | 0.14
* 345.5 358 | 0.05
